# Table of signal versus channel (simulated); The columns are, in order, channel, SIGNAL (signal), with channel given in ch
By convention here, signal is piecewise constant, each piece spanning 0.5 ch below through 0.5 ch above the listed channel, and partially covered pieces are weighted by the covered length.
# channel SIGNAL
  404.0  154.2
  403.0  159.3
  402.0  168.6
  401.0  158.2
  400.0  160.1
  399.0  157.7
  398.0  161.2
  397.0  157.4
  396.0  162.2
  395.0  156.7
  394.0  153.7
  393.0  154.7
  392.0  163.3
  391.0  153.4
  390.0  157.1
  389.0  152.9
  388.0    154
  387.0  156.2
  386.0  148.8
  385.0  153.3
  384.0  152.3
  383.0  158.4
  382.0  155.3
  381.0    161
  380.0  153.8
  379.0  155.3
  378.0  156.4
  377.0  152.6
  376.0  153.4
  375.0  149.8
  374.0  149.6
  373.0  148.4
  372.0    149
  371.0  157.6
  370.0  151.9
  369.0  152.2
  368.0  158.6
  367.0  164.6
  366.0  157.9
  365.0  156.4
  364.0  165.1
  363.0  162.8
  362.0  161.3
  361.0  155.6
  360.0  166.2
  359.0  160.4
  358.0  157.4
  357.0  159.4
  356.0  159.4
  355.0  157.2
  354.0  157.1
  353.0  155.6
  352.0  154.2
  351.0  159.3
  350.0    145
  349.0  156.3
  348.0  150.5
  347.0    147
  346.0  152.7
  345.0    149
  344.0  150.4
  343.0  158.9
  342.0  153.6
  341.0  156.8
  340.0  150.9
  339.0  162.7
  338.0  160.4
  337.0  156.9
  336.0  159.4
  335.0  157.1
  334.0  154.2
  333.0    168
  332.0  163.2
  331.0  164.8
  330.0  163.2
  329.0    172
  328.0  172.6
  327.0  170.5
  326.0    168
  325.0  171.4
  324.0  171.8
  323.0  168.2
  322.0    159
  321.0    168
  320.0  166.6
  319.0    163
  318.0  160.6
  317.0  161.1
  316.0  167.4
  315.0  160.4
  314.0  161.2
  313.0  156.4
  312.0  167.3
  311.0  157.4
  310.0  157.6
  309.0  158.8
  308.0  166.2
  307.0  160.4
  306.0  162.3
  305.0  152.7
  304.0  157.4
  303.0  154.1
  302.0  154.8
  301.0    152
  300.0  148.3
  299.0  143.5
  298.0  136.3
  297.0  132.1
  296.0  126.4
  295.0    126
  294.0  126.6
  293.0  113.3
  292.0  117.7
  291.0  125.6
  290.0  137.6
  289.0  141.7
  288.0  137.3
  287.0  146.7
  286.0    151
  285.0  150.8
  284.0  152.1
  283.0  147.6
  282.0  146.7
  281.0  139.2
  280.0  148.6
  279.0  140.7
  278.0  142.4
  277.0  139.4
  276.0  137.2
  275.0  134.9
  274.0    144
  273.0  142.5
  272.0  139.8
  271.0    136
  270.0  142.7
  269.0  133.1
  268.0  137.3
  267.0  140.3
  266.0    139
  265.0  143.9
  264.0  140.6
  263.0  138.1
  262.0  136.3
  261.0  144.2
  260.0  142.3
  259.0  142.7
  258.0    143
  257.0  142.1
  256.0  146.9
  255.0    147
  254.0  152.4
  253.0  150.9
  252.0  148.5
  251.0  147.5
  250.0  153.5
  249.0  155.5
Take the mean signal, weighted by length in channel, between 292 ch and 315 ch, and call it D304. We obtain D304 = 148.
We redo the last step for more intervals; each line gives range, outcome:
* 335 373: 156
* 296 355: 158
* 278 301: 138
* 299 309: 156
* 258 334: 149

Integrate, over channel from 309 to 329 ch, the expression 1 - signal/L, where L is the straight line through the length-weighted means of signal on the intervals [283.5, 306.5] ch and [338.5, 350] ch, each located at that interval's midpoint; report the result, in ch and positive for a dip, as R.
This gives -2.4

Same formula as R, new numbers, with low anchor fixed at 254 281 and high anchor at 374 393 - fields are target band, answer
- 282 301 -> 0.9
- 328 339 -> -1.0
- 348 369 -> -0.9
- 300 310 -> -0.8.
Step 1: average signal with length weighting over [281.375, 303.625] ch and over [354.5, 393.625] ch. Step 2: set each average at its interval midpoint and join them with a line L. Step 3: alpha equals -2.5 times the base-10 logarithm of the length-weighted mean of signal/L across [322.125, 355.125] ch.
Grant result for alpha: -0.074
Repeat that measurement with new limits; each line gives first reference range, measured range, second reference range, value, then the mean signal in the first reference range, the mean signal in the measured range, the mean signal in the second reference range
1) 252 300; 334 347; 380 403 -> -0.04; 140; 155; 157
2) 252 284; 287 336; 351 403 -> -0.04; 142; 154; 157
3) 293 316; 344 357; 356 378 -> 0.01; 150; 154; 157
